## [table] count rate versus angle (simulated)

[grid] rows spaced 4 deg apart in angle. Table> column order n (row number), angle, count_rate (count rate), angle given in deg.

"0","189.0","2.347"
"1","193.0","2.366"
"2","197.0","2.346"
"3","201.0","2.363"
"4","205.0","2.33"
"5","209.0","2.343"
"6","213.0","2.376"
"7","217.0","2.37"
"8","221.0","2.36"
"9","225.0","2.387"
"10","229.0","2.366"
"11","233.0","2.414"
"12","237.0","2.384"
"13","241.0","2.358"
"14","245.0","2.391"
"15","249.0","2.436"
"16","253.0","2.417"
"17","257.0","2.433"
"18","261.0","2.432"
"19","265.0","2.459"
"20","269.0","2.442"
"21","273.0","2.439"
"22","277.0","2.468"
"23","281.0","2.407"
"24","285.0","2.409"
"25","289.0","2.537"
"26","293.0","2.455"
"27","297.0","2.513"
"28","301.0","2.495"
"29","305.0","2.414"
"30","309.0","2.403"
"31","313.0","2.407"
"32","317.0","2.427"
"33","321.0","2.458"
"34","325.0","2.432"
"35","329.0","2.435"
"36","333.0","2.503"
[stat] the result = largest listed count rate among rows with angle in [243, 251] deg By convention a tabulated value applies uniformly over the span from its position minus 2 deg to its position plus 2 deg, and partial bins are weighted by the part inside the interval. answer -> 2.436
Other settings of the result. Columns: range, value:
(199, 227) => 2.387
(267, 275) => 2.442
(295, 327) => 2.513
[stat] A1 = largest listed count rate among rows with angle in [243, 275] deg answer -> 2.459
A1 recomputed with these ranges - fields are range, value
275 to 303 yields 2.537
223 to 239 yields 2.414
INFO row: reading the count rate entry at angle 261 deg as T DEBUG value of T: 2.432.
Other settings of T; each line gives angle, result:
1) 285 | 2.409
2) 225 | 2.387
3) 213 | 2.376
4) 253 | 2.417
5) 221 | 2.36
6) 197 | 2.346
